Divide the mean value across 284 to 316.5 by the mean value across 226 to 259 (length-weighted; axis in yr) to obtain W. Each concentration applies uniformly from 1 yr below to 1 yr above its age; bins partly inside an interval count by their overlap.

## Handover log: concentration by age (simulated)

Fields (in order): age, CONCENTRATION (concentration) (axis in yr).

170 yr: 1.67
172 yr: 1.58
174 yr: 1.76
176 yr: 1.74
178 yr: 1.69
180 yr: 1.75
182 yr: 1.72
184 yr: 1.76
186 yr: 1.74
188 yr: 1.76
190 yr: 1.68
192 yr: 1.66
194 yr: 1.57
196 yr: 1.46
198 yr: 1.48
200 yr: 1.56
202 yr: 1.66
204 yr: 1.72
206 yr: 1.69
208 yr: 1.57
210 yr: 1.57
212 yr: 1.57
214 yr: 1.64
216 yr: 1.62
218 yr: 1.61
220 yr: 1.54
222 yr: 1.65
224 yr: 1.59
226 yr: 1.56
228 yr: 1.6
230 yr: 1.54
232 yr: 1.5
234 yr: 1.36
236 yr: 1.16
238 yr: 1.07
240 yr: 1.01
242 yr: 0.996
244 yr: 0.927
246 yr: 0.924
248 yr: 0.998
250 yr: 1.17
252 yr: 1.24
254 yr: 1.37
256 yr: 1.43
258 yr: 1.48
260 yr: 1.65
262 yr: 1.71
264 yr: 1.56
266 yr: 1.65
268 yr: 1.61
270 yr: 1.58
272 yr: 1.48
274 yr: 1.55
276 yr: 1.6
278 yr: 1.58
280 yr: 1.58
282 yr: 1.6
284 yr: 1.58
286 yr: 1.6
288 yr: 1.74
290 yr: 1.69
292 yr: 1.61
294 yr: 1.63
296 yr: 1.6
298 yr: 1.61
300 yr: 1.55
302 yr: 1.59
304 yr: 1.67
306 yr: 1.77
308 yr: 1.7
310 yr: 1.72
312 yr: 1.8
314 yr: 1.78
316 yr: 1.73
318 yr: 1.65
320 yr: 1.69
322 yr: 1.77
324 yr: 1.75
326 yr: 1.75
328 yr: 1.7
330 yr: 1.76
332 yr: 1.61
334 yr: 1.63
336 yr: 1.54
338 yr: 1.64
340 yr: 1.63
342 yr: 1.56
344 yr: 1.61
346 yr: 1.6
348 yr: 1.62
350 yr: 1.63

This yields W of 1.34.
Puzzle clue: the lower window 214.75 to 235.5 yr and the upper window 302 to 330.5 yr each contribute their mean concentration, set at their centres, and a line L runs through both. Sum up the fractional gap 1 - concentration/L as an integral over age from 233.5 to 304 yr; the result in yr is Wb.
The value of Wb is 8.2 yr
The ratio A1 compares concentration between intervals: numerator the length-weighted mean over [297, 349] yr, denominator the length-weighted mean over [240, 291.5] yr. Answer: 1.2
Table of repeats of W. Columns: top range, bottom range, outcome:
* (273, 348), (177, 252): 1.11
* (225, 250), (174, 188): 0.70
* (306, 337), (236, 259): 1.49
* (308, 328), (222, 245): 1.32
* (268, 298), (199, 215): 0.99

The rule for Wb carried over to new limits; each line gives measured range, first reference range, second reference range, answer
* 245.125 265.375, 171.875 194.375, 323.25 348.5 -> 3.83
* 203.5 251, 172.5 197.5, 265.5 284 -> 7.00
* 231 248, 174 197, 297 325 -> 5.84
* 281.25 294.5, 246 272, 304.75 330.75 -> -0.45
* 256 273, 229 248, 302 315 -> -2.65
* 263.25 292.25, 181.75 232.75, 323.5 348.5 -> 0.54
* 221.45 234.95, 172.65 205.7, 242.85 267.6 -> -0.55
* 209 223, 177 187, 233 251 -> -2.54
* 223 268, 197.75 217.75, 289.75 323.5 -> 8.03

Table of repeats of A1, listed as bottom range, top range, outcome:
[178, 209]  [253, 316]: 0.98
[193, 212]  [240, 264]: 0.80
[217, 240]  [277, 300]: 1.11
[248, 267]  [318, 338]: 1.16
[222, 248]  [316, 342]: 1.31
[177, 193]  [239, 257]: 0.65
